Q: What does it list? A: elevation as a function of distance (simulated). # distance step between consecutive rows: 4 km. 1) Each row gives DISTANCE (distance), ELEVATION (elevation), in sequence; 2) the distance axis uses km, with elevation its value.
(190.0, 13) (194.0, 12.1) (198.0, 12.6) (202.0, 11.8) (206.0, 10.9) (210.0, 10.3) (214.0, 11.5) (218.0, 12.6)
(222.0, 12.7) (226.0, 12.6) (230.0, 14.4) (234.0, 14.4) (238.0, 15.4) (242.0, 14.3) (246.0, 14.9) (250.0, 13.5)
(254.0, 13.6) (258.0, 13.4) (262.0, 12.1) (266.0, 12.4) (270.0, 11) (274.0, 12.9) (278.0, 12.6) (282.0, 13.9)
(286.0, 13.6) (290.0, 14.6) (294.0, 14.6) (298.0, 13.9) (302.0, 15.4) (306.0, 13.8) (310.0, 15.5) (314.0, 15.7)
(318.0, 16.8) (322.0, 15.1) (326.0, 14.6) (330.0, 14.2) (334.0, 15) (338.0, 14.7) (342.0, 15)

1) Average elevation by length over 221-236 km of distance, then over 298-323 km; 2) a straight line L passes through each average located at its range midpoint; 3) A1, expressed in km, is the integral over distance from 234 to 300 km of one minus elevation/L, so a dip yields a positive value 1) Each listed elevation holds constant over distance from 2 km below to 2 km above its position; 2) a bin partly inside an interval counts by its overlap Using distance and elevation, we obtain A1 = 3.6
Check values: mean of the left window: 13.6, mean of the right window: 15.3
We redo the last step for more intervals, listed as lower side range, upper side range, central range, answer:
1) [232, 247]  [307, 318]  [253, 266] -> 1.8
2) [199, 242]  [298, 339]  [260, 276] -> 2.0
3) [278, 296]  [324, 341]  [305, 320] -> -1.2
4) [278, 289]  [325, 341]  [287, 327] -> -2.4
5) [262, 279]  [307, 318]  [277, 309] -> -0.3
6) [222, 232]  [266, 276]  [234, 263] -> -2.9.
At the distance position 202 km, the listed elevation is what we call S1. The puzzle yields 11.8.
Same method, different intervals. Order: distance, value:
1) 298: 13.9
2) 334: 15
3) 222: 12.7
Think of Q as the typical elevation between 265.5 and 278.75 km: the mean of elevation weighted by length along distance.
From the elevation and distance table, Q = 12.2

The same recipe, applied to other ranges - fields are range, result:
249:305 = 13.4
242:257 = 14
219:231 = 13.1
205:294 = 13.1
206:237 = 12.6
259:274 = 12.1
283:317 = 14.7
